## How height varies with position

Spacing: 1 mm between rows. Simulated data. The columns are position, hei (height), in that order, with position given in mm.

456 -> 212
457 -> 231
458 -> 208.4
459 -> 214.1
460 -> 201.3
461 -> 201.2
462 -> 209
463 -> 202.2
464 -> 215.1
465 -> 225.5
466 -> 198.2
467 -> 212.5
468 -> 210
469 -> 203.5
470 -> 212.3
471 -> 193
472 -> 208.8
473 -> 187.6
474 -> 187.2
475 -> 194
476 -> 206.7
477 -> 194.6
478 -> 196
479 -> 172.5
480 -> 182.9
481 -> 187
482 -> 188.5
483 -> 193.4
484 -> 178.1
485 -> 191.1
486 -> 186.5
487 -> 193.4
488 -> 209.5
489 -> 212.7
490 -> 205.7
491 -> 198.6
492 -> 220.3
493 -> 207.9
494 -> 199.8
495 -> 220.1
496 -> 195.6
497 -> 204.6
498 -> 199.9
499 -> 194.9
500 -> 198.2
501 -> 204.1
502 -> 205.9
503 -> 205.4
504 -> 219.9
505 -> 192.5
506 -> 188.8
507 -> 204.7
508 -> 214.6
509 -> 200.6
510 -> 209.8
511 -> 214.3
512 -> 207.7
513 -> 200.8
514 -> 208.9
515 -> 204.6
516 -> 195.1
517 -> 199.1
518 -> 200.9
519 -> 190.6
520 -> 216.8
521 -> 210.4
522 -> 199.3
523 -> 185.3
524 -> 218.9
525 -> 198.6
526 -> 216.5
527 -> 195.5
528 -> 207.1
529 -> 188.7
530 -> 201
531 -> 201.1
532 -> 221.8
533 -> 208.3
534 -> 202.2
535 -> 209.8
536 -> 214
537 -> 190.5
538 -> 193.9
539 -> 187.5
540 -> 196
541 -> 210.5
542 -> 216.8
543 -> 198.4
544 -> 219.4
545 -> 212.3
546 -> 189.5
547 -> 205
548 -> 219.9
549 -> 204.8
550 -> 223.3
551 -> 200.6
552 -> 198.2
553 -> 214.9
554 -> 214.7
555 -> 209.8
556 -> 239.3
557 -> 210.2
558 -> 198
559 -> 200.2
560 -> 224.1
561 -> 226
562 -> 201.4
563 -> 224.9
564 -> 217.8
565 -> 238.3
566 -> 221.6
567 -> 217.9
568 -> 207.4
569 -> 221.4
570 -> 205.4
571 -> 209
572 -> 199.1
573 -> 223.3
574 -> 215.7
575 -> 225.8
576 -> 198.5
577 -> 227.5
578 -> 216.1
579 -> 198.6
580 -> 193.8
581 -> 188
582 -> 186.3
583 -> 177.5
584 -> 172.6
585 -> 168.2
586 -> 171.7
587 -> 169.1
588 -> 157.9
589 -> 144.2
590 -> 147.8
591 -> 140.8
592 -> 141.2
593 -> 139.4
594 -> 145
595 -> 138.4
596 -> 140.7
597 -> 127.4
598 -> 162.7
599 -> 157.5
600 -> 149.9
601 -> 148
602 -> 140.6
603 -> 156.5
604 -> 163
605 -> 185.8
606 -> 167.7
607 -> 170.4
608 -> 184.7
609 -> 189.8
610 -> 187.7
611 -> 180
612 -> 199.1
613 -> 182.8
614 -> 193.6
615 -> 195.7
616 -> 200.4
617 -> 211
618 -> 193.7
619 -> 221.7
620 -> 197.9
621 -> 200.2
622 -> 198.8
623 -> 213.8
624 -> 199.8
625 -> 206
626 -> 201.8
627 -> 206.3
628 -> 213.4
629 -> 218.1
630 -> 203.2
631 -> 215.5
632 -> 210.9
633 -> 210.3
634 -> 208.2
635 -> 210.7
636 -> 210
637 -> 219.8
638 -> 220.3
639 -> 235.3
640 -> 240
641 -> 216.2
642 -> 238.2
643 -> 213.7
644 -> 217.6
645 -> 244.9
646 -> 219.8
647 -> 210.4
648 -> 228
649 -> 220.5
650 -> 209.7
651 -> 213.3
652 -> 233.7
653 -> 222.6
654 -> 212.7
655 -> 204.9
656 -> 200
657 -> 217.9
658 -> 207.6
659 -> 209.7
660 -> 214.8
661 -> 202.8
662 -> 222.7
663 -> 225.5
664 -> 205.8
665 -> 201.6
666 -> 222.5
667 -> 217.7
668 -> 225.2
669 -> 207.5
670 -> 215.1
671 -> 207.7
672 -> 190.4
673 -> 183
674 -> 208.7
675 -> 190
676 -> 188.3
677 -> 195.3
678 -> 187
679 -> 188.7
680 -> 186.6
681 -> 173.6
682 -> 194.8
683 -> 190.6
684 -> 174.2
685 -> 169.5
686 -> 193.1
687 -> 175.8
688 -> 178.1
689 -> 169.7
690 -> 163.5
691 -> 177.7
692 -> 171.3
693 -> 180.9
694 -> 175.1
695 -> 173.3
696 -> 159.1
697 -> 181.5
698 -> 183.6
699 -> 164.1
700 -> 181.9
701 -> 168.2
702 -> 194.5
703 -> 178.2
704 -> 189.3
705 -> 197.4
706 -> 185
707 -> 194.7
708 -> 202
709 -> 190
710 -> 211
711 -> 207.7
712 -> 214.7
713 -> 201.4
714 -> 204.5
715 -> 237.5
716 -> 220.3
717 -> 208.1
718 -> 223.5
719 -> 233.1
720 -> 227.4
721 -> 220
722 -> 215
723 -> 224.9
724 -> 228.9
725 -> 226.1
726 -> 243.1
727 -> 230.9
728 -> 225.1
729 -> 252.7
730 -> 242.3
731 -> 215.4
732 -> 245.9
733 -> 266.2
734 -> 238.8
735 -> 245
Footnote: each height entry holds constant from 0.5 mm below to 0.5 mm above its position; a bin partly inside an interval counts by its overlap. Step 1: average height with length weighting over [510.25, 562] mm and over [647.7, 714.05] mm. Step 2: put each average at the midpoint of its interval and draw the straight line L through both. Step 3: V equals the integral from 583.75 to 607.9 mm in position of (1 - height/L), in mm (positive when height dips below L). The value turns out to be 5.6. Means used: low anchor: 206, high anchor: 196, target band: 155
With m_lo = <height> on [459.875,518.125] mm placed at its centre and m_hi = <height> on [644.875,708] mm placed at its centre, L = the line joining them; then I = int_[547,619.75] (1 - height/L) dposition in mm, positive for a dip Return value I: 3.4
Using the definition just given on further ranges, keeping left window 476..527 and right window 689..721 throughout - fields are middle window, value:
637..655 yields -2.48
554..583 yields -1.94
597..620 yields 2.17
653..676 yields -1.60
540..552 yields -0.53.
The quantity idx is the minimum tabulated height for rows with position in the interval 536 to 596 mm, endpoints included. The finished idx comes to 138.4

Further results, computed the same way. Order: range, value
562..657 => 127.4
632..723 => 159.1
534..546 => 187.5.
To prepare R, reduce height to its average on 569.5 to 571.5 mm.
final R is 207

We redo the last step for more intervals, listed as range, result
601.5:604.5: 153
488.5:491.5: 206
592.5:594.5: 142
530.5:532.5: 211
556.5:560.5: 208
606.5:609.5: 182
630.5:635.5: 211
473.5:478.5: 196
